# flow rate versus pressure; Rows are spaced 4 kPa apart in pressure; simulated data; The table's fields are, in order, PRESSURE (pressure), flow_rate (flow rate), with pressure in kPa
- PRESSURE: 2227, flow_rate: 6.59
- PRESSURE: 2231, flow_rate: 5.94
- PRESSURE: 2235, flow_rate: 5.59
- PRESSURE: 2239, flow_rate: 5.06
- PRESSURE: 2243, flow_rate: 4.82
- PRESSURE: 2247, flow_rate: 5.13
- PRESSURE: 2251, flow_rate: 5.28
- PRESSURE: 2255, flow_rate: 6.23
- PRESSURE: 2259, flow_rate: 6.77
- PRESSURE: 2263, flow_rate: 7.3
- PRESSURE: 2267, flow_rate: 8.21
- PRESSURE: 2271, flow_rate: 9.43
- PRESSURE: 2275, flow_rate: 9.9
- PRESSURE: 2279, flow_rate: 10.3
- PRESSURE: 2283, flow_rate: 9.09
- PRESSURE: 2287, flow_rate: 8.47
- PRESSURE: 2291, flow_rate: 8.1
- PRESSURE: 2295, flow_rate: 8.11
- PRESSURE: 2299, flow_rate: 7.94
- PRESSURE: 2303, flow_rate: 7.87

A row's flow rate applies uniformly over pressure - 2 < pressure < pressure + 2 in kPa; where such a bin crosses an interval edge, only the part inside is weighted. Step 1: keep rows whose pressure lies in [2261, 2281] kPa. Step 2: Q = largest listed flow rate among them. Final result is 10.3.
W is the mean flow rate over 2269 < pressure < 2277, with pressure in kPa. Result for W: 9.66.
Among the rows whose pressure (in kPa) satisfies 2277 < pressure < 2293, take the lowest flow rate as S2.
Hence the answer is 8.1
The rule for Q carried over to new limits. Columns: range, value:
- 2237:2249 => 5.13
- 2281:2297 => 9.09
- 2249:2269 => 8.21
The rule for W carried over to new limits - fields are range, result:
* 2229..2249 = 5.31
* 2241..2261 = 5.65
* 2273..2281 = 10.1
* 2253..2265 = 6.77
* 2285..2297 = 8.23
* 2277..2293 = 8.99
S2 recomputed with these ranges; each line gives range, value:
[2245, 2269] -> 5.13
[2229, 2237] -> 5.59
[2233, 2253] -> 4.82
